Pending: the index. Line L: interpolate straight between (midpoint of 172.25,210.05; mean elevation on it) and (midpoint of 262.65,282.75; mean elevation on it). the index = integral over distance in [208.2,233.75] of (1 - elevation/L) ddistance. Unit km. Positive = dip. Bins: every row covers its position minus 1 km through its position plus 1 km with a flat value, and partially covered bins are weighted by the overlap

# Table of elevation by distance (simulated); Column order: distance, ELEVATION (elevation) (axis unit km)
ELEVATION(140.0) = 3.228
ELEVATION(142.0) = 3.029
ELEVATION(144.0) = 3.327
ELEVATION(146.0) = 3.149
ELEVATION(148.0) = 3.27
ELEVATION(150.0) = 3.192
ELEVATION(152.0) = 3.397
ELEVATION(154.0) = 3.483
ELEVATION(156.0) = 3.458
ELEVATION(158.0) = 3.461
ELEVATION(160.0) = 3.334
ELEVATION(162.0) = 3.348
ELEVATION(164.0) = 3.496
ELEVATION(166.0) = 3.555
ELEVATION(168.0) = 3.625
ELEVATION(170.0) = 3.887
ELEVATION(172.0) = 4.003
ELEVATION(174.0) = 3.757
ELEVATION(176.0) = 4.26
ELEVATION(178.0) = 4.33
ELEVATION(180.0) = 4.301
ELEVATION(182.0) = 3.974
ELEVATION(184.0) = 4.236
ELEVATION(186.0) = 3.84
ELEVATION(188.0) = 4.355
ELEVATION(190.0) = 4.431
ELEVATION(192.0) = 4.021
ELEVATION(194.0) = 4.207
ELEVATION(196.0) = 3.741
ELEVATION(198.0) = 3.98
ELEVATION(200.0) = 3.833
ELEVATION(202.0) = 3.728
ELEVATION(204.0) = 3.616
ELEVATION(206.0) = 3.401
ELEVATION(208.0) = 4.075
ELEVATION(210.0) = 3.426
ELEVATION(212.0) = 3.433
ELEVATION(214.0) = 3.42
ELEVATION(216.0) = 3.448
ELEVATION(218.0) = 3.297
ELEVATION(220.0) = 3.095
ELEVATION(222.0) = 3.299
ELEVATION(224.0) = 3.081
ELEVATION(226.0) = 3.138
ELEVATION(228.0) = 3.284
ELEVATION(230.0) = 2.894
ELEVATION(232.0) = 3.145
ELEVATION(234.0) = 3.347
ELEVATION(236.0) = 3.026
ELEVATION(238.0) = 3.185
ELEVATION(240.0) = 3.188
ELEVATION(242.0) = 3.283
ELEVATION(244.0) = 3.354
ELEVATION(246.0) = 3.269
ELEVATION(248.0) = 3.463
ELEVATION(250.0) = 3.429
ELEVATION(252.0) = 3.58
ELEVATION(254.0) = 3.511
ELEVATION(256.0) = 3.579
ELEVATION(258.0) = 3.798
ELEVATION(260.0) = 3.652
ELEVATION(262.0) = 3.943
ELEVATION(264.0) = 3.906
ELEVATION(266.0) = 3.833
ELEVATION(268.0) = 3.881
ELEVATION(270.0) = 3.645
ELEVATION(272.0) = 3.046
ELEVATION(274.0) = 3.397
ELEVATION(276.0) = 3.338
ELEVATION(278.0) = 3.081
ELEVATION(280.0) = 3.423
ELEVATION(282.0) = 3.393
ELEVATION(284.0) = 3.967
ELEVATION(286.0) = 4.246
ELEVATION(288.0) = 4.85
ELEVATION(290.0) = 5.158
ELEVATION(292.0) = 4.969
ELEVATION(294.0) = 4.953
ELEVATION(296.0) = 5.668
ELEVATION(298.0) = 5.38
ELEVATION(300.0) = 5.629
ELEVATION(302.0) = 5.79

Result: 3.60 km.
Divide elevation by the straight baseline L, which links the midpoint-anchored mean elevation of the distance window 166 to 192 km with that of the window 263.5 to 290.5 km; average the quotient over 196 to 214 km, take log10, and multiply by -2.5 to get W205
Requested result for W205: 0.09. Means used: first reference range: 4.06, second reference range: 3.77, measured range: 3.67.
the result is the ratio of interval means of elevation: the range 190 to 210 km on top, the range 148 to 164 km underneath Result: 1.1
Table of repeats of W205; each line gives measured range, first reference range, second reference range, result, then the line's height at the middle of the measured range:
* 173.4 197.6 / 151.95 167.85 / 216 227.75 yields -0.22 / 3.35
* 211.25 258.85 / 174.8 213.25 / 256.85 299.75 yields 0.21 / 4.02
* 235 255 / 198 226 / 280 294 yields 0.17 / 3.88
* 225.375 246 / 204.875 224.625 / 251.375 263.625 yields 0.12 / 3.55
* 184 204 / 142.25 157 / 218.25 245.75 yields -0.23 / 3.24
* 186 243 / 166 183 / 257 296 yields 0.13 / 3.98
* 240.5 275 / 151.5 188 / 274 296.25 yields 0.15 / 4.09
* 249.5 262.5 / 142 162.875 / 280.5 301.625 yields 0.22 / 4.44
